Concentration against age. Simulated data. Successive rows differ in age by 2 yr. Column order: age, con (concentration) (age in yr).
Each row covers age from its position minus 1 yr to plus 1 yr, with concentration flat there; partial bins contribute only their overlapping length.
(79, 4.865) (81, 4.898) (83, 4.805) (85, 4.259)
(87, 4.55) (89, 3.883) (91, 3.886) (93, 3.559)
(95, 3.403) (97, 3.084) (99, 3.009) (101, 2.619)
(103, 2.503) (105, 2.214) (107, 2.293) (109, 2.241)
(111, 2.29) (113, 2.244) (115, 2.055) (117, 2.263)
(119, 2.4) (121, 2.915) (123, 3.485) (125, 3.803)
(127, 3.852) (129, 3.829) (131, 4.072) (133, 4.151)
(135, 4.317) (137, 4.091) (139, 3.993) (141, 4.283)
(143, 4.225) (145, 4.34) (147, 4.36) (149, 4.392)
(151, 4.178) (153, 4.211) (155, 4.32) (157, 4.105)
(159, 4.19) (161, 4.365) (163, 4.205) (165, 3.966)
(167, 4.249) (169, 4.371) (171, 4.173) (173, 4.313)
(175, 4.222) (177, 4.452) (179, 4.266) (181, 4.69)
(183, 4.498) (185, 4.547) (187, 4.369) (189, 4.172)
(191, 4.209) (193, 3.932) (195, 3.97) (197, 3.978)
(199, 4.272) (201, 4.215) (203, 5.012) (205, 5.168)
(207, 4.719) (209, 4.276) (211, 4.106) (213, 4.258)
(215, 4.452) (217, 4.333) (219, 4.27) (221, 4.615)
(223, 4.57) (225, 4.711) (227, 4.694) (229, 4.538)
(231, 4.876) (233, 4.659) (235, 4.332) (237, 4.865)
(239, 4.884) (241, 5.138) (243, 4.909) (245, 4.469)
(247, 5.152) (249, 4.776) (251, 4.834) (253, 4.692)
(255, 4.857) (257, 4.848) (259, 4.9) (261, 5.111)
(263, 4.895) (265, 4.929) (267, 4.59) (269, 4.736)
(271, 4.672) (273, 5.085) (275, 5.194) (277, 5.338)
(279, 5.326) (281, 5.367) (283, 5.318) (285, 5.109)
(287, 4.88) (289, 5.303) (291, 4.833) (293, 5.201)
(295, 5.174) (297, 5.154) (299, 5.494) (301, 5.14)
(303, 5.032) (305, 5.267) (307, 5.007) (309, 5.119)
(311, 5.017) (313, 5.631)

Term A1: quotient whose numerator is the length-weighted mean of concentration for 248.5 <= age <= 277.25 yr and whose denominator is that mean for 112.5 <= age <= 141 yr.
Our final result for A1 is 1.4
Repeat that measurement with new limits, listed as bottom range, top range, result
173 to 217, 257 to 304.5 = 1.16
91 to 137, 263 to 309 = 1.66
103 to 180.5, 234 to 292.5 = 1.33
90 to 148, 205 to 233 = 1.37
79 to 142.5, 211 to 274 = 1.38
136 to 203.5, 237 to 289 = 1.16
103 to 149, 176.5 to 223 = 1.31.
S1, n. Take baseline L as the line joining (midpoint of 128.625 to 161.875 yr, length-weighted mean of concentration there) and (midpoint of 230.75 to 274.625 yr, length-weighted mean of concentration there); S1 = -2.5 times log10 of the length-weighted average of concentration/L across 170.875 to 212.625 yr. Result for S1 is 0.03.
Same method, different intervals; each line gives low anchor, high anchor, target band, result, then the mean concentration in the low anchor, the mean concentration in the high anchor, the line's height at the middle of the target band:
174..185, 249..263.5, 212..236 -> 0.04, 4.44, 4.87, 4.69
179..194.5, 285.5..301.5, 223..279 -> -0.01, 4.33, 5.15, 4.82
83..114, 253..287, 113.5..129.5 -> 0.12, 3.13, 5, 3.38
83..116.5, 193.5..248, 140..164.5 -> -0.15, 3.05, 4.57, 3.71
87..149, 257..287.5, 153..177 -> -0.10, 3.36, 5.03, 3.87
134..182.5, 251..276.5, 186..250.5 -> 0.02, 4.26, 4.88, 4.62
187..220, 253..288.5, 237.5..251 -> -0.03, 4.33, 5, 4.74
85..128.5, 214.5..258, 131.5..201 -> -0.13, 3.02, 4.71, 3.79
